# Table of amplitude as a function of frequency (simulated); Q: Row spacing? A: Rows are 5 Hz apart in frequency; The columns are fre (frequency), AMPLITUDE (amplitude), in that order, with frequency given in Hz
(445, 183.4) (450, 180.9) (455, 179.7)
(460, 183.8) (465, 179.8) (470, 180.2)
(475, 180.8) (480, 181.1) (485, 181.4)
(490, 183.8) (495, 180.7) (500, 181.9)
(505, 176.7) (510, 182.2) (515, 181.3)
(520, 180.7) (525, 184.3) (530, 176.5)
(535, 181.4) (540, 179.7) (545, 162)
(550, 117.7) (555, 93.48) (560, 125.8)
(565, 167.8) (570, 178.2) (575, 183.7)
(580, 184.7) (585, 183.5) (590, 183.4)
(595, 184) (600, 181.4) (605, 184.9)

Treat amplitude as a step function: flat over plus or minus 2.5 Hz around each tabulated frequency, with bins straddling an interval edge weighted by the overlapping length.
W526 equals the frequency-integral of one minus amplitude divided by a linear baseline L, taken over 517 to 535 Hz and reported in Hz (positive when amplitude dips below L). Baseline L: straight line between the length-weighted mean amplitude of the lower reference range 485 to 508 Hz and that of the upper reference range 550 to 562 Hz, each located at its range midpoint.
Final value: -4.3 Hz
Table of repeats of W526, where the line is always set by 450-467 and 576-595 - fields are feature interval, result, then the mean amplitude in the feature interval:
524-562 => 6.5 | 152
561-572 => 1.0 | 166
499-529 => 0.2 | 181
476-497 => 0.0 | 182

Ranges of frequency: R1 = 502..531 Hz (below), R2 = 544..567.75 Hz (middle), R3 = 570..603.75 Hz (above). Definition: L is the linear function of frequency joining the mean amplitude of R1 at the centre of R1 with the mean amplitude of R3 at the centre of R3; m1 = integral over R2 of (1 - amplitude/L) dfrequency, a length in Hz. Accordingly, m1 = 6.52 Hz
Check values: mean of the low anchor 181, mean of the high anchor 183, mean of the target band 132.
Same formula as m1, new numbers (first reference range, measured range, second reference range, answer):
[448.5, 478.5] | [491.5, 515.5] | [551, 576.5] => -1.9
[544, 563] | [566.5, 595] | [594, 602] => -4.2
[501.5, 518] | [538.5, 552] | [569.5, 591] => 2.2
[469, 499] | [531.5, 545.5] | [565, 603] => 0.4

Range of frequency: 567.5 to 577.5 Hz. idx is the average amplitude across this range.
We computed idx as 181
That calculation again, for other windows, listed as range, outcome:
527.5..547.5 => 175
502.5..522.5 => 180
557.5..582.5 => 168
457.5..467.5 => 182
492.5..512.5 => 180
